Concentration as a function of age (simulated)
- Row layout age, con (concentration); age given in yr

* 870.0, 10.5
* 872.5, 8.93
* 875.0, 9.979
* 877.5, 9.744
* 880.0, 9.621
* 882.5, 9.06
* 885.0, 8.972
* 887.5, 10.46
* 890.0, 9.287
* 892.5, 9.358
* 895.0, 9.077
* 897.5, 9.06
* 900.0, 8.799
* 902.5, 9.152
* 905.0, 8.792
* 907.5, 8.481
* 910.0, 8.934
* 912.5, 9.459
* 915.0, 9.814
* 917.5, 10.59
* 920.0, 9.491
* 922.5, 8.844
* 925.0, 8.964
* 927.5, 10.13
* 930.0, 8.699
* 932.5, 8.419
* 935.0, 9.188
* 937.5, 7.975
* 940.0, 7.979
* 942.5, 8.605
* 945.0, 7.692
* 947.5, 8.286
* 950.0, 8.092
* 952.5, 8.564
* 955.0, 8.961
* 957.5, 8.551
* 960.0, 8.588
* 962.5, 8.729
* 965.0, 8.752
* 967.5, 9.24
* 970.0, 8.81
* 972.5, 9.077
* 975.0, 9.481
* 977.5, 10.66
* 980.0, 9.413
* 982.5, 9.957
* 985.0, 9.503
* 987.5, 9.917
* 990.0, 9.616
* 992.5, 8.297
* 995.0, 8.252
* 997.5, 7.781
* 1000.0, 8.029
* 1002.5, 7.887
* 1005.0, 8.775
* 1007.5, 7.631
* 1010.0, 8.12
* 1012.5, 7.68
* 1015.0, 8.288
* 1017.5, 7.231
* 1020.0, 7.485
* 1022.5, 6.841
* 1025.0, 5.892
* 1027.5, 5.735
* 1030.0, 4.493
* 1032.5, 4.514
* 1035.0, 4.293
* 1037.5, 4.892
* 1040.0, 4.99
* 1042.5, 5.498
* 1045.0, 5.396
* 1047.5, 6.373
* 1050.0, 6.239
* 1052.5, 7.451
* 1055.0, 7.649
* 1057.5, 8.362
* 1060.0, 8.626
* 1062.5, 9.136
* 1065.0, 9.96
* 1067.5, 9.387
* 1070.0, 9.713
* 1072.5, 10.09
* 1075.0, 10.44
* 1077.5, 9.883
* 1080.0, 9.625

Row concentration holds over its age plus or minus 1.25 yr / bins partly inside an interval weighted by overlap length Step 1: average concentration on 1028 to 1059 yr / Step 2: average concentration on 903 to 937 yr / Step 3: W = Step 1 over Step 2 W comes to 0.6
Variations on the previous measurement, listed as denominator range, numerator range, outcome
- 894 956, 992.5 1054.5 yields 0.75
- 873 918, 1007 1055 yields 0.67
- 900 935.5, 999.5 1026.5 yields 0.83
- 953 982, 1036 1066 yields 0.77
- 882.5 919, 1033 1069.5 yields 0.76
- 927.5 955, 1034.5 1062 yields 0.77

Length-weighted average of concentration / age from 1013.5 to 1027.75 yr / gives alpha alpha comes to 7.01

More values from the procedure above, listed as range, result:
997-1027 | 7.59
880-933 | 9.25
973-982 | 9.8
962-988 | 9.42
